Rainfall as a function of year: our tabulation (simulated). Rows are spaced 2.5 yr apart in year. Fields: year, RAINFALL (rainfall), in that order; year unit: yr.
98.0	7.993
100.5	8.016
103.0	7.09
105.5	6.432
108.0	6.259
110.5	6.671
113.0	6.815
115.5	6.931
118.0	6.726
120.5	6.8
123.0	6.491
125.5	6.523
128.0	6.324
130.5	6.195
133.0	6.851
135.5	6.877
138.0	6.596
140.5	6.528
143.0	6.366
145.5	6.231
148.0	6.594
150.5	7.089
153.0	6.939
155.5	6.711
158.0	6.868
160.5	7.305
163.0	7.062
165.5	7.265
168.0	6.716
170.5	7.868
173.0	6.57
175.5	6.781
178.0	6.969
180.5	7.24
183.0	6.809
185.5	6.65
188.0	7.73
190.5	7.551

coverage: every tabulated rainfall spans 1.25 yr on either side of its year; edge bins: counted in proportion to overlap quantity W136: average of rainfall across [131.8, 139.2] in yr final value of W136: 6.78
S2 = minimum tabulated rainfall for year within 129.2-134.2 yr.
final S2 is 6.195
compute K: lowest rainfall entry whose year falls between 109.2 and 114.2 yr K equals 6.671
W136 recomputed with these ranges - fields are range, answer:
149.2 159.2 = 6.9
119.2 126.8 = 6.6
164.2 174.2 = 7.11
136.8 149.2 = 6.46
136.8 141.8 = 6.56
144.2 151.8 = 6.64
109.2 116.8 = 6.8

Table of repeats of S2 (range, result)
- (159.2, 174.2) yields 6.57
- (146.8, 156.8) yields 6.594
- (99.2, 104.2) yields 7.09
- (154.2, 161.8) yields 6.711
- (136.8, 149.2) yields 6.231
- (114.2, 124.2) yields 6.491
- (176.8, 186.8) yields 6.65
